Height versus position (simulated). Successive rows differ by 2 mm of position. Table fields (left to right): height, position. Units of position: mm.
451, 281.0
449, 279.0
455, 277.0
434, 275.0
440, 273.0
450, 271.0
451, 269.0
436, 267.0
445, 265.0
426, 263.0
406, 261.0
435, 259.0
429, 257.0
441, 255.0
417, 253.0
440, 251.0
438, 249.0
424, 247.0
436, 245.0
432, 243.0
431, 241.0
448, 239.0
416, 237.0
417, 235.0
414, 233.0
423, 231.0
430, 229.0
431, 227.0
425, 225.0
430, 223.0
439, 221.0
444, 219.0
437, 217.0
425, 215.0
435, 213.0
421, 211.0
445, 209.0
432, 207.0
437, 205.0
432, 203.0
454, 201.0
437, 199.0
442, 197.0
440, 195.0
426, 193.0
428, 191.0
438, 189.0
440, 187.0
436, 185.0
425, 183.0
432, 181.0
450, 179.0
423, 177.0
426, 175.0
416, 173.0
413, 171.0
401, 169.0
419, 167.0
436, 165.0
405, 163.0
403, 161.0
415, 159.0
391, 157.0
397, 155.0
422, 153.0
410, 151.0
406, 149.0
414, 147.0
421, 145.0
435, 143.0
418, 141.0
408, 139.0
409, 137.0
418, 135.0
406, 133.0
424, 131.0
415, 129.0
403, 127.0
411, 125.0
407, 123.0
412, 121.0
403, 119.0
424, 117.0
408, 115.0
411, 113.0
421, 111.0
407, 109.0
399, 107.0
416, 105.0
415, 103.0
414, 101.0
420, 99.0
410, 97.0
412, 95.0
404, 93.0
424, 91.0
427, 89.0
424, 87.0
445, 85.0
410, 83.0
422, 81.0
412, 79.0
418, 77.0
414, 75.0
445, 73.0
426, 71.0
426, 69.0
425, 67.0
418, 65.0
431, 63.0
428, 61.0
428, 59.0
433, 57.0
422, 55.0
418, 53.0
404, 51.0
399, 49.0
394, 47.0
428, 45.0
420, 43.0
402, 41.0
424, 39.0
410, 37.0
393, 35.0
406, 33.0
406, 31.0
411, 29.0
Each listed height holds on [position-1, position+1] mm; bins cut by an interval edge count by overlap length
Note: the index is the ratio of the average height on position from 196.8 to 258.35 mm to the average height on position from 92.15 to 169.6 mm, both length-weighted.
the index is 1.0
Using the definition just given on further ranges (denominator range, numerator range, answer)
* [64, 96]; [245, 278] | 1.03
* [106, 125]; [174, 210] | 1.06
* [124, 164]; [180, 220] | 1.06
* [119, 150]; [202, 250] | 1.04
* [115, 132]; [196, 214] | 1.06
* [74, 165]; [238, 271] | 1.05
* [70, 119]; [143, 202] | 1.01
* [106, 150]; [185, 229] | 1.05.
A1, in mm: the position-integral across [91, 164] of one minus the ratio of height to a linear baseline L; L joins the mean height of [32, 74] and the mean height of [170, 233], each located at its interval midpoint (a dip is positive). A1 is 2.33 mm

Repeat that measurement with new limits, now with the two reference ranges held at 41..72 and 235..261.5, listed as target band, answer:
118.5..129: 0.37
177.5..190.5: -0.29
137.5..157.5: 0.56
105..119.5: 0.39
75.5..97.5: 0.11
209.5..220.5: -0.13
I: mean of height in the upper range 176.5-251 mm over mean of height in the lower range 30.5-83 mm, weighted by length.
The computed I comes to 1.0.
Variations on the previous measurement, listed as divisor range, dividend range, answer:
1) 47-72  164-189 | 1.02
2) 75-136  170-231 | 1.04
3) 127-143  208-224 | 1.05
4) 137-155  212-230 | 1.04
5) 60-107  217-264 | 1.02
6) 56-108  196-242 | 1.03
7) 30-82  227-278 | 1.04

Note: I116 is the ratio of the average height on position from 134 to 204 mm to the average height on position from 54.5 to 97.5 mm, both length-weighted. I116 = 1.00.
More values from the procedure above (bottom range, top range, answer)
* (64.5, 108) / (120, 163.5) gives 0.98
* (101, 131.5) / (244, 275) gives 1.06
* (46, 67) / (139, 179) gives 0.99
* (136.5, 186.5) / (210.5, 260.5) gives 1.03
